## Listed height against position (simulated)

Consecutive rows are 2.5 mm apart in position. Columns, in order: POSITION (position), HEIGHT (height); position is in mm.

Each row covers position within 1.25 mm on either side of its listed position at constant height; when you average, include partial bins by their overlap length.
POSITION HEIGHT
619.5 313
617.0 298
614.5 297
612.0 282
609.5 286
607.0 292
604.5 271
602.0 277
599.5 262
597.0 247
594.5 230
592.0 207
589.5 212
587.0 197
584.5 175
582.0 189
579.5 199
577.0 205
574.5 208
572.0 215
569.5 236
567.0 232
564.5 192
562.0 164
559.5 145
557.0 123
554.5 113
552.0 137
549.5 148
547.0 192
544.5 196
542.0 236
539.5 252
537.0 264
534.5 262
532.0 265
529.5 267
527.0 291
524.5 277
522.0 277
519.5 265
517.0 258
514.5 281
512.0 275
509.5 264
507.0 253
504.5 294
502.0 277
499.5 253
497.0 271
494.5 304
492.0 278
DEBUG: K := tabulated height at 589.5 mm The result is 212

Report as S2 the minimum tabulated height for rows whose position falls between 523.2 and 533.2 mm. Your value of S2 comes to 265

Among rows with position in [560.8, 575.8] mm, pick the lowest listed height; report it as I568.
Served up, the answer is 164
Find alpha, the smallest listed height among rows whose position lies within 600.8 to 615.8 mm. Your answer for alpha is 271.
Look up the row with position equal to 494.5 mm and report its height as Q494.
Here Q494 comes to 304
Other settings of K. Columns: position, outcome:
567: 232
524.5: 277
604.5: 271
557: 123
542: 236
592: 207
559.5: 145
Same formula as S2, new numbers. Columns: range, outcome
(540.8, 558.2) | 113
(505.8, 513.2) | 253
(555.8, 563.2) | 123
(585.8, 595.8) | 197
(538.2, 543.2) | 236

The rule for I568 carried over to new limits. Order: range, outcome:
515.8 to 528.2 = 258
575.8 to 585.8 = 175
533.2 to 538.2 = 262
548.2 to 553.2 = 137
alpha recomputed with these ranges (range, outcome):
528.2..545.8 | 196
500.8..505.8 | 277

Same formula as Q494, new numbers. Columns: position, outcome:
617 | 298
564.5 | 192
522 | 277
